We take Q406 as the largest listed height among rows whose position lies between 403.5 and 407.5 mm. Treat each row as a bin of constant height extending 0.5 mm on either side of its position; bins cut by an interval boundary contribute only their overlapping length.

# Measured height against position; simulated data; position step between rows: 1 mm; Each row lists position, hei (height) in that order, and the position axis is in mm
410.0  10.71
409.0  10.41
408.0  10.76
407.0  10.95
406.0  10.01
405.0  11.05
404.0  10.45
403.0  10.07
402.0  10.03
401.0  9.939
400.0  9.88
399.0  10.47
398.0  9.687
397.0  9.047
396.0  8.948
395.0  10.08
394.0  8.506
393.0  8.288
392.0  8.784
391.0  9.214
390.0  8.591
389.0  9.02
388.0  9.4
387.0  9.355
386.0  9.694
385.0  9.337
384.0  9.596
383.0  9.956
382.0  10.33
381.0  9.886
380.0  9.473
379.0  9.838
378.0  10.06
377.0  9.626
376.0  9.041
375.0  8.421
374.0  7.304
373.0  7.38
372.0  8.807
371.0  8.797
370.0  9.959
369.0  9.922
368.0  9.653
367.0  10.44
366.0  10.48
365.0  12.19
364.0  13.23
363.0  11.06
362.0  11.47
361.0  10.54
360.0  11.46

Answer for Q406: 11.05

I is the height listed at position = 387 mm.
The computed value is 9.355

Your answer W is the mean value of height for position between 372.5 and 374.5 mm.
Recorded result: 7.34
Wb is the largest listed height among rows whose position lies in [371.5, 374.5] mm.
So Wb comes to 8.807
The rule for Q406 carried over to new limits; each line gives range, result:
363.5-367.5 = 13.23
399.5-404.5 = 10.45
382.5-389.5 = 9.956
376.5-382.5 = 10.33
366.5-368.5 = 10.44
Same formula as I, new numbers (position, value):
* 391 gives 9.214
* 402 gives 10.03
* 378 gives 10.06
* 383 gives 9.956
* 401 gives 9.939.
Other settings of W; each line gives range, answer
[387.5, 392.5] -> 9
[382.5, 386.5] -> 9.65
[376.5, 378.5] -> 9.84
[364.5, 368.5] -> 10.7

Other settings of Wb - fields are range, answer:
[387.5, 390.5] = 9.4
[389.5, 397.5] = 10.08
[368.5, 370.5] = 9.959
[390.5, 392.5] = 9.214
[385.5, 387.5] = 9.694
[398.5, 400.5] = 10.47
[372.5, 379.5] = 10.06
